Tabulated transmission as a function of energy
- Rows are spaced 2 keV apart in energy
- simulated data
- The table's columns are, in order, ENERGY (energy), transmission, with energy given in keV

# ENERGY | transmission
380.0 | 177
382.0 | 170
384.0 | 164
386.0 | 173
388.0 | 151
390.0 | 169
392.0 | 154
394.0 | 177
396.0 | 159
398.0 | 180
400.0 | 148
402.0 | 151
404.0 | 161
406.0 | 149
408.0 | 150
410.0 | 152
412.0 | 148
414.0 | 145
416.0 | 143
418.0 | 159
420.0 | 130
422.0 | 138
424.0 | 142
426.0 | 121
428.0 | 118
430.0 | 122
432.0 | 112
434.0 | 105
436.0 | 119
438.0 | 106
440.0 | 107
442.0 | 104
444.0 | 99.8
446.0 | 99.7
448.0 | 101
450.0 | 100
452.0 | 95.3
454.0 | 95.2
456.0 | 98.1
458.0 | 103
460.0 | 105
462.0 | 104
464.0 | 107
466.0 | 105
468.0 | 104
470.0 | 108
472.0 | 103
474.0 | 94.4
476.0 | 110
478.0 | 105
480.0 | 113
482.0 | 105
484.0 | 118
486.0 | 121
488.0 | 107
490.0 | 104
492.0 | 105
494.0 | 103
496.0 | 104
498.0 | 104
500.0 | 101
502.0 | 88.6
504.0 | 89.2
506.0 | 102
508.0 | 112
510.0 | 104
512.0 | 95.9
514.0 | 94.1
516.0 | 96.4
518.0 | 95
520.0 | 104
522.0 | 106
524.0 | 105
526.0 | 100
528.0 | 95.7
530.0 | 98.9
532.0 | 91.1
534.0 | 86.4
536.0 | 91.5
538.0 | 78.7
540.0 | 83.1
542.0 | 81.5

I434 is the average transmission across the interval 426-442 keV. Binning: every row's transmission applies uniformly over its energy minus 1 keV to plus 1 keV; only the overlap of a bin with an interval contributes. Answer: 113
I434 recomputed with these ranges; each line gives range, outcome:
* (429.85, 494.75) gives 106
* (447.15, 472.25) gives 102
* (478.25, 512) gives 105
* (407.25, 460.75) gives 119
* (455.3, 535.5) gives 102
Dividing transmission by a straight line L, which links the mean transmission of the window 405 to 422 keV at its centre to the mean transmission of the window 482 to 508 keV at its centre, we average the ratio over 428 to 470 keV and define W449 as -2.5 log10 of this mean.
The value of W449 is 0.215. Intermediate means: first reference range 146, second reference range 104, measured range 105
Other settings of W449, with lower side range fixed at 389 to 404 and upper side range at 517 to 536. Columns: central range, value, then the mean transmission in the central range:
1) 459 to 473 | 0.21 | 105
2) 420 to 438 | 0.20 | 122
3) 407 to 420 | 0.04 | 148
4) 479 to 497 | 0.08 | 109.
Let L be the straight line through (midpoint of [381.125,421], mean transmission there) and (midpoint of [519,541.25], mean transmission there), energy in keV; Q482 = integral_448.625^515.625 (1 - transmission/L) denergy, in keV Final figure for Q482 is 7.8 keV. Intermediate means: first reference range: 157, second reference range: 94.4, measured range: 103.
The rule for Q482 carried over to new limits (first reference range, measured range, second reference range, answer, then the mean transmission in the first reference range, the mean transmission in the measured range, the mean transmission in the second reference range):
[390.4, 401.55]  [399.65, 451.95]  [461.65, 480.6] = 5.14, 163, 127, 105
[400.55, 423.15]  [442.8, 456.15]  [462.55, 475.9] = 2.30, 148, 98.5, 104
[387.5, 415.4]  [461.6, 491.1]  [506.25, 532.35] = 3.23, 157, 107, 100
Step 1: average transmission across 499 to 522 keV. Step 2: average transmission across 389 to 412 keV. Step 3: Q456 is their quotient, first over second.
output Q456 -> 0.62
